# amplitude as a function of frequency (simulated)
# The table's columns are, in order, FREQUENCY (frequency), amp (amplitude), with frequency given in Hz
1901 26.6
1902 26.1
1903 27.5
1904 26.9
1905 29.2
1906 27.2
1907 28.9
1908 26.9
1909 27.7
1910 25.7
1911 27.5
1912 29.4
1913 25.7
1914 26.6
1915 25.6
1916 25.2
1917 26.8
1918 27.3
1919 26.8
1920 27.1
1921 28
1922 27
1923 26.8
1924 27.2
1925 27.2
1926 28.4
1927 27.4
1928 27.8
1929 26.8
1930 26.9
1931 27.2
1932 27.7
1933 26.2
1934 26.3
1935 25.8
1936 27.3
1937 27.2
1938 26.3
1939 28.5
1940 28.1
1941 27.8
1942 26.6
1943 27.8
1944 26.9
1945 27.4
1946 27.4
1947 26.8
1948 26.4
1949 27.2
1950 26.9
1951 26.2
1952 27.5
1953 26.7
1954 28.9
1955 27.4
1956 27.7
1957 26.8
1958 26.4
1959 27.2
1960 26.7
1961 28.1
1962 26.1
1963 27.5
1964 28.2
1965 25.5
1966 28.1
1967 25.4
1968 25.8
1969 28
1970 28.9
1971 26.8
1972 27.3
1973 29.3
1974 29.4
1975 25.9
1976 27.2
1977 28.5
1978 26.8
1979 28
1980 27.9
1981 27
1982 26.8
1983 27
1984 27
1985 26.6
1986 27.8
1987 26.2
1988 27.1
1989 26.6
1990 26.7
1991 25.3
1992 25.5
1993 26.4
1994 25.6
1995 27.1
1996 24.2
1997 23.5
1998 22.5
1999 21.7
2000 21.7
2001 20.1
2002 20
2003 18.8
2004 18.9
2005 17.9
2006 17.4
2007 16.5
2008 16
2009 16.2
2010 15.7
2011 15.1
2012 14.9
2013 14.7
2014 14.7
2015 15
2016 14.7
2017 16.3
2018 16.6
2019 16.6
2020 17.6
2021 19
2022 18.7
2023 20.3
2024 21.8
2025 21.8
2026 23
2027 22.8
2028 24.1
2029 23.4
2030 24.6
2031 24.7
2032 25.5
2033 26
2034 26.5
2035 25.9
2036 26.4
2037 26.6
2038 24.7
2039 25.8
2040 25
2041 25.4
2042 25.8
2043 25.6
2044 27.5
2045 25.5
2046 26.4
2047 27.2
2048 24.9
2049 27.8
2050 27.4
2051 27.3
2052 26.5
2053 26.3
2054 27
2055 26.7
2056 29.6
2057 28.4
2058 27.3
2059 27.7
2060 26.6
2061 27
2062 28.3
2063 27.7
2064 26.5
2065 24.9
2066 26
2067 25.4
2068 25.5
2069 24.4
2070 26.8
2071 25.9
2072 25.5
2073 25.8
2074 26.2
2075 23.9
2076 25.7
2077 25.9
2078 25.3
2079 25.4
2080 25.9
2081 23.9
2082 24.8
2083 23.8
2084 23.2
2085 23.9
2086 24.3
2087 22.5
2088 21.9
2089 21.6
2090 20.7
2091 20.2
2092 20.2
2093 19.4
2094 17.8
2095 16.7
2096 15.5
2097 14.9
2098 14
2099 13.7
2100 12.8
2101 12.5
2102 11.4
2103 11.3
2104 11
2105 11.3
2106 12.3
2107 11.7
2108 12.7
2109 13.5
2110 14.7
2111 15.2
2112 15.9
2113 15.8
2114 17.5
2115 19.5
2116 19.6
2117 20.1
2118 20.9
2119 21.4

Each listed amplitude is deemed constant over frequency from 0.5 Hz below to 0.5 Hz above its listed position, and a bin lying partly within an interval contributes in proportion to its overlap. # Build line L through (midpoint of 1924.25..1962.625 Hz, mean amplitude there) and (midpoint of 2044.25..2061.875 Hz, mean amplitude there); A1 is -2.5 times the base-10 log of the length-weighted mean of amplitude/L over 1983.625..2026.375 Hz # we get 0.29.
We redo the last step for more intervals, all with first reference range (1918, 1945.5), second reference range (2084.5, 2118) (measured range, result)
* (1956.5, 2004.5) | -0.08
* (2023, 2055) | -0.23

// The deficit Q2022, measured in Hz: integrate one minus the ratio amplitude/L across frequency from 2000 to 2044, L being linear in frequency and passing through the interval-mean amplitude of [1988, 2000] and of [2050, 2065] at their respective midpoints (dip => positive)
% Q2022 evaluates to 9.0 Hz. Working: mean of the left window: 25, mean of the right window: 27.3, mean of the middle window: 20.7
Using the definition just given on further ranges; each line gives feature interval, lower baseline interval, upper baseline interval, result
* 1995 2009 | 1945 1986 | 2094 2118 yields 2.3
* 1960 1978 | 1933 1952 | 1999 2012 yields -3.3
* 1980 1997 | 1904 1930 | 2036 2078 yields 0.2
